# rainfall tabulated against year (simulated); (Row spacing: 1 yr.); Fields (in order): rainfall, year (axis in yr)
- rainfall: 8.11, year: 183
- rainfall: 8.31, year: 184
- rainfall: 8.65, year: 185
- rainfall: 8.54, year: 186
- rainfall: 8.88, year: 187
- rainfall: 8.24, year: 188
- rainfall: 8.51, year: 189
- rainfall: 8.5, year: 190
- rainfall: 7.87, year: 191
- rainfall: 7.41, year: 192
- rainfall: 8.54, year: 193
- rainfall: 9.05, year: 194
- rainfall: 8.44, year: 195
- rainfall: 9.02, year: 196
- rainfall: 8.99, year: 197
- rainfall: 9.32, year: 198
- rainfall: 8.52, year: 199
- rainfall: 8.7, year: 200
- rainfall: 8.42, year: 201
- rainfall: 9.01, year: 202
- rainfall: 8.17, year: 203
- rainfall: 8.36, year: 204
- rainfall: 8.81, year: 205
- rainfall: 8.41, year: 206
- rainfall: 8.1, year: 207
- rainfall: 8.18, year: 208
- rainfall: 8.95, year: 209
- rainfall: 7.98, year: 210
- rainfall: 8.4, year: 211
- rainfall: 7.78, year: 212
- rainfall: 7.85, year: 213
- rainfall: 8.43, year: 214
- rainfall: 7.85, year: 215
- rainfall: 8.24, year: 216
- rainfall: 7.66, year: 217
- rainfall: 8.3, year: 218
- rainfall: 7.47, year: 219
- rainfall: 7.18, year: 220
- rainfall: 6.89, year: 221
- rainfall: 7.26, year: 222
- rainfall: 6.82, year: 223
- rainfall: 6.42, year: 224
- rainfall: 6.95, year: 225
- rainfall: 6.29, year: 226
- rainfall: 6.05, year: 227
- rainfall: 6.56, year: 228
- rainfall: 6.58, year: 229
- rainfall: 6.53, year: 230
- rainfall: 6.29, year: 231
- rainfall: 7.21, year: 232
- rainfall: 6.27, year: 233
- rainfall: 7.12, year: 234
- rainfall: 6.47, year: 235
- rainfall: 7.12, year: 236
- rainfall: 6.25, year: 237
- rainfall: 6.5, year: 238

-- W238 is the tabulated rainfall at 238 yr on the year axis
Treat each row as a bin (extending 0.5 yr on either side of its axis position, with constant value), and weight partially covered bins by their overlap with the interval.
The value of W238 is 6.5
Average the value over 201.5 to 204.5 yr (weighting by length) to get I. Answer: 8.51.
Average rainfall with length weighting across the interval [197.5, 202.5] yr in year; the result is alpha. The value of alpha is 8.79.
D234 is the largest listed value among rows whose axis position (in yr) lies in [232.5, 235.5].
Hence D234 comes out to 7.12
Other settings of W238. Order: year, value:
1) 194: 9.05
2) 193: 8.54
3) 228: 6.56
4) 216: 8.24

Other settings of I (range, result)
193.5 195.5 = 8.75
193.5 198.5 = 8.96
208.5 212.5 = 8.28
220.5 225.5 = 6.87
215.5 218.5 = 8.07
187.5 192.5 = 8.11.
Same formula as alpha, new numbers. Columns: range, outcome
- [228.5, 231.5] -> 6.47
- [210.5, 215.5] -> 8.06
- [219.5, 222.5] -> 7.11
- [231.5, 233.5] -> 6.74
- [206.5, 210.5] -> 8.3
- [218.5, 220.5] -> 7.32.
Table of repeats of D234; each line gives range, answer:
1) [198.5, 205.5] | 9.01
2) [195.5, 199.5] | 9.32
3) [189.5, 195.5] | 9.05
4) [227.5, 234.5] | 7.21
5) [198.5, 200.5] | 8.7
